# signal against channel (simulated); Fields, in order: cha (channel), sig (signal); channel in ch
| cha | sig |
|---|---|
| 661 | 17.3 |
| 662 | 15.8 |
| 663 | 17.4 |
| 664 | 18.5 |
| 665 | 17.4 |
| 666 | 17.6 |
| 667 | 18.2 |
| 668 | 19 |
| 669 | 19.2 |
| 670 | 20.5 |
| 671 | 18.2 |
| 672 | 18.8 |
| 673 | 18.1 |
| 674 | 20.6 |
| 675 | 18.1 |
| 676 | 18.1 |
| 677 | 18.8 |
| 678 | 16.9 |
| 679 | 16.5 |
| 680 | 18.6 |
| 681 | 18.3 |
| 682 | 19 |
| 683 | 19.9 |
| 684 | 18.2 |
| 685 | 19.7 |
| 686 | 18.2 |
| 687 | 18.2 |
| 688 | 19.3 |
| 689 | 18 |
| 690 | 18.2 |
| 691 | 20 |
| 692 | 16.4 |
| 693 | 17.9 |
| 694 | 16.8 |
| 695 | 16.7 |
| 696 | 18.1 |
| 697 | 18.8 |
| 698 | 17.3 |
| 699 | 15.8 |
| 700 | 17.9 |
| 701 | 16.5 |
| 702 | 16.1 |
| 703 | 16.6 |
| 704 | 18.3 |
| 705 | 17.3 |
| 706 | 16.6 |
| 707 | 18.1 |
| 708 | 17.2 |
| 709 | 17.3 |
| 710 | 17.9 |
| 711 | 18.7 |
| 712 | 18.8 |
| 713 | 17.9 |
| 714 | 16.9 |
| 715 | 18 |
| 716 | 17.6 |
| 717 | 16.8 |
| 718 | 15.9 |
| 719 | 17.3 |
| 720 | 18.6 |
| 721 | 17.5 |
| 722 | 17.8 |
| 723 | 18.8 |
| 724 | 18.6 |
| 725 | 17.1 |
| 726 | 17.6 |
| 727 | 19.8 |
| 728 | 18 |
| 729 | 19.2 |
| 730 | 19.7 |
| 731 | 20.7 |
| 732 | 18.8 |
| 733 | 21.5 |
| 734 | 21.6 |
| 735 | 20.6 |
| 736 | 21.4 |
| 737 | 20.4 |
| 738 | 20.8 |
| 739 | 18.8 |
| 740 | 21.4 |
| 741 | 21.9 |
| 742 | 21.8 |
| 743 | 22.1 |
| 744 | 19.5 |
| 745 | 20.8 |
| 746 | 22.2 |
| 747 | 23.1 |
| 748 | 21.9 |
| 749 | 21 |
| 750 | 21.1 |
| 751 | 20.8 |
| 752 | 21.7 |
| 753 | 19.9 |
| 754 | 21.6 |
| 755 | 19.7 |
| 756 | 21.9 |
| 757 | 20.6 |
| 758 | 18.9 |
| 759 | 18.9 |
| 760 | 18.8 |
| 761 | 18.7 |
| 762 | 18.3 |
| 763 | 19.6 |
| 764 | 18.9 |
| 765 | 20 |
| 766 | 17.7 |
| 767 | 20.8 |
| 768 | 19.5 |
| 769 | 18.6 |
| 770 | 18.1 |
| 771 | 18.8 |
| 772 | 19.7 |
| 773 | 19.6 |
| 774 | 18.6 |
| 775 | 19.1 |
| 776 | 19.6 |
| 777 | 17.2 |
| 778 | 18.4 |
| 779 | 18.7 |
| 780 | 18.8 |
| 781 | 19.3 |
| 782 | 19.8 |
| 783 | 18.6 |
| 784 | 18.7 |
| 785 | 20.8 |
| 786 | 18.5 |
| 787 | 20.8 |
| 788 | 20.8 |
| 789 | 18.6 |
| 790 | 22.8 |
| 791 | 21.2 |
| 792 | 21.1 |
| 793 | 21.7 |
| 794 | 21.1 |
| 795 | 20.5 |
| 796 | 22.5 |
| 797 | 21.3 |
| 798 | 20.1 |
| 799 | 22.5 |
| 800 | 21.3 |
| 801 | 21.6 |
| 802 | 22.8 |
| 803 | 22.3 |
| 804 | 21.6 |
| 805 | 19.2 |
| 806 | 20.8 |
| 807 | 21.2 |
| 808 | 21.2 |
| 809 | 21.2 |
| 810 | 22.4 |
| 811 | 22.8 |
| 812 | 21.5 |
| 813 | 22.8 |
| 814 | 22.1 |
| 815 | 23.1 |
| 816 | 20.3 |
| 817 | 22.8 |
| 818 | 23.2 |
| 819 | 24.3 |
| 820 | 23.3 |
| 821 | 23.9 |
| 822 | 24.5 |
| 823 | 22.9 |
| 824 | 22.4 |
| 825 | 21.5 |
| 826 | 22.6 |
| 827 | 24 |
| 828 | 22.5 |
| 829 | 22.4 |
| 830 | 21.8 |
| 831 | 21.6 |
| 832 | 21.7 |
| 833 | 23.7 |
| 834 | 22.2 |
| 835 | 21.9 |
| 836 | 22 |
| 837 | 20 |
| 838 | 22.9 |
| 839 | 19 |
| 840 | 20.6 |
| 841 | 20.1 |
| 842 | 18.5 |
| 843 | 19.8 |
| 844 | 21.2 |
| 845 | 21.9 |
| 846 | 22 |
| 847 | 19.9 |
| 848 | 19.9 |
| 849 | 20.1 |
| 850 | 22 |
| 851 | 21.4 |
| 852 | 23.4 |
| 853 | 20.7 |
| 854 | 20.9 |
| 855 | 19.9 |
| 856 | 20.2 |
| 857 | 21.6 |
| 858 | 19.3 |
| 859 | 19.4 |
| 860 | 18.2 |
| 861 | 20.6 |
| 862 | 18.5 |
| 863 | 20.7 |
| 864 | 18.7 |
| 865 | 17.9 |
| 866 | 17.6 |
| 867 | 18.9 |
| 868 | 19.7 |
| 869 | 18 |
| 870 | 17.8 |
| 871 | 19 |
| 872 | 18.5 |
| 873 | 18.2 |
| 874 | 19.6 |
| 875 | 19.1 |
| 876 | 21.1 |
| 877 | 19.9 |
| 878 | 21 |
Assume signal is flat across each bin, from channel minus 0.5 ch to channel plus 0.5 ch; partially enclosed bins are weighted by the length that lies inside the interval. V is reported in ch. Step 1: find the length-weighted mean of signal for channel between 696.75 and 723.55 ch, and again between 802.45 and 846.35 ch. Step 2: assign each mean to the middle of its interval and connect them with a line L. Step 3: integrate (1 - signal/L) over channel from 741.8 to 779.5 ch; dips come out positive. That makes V -0.9 ch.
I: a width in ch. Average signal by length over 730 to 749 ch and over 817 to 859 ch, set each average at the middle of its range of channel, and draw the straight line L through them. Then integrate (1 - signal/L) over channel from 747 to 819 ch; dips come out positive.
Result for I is 2.8 ch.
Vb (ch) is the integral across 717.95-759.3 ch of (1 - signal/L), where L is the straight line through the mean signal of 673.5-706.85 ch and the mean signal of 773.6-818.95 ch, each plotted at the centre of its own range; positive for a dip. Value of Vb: -1.8 ch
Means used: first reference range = 17.9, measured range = 20.1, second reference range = 20.8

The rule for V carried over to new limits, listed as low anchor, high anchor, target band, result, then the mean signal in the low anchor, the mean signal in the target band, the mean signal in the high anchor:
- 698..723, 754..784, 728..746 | -2.4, 17.4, 20.6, 19.2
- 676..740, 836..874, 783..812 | -2.7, 18.3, 21.1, 19.9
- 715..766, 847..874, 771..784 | 0.5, 19.8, 18.9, 19.7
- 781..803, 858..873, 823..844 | -2.0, 20.8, 21.6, 18.8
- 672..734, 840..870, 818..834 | -2.6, 18.1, 22.9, 20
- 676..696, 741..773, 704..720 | 1.2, 18.2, 17.5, 20.2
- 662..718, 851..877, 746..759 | -1.7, 18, 21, 19.5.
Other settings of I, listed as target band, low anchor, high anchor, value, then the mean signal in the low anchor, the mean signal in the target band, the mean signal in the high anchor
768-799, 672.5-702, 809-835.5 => 2.2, 18.1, 19.8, 22.6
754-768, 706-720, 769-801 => -0.3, 17.6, 19.5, 20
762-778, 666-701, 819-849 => 1.0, 18.3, 19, 21.8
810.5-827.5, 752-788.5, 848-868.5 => -2.7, 19.4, 22.8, 20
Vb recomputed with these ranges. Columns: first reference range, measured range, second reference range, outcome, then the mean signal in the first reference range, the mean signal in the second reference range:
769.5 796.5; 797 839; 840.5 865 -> -4.4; 19.8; 20.3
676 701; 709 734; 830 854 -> 0.5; 18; 21.2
